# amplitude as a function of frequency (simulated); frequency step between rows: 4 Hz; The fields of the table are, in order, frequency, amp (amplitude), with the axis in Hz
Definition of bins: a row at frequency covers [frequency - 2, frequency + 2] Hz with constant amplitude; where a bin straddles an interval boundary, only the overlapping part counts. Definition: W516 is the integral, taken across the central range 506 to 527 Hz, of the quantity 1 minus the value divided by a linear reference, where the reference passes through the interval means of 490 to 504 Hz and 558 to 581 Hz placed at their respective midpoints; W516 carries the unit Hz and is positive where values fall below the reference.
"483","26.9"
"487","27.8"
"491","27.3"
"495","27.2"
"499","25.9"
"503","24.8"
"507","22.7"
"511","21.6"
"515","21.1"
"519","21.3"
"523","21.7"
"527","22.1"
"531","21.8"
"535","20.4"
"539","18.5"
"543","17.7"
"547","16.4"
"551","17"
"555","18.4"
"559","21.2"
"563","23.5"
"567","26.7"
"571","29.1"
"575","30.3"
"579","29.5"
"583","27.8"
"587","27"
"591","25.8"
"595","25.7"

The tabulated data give 3.8 Hz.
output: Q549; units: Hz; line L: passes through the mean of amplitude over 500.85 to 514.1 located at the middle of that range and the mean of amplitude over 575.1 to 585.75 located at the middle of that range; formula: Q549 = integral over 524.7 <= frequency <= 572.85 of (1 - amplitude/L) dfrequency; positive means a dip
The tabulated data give 9.6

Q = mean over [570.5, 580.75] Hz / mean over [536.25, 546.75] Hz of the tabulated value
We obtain 1.65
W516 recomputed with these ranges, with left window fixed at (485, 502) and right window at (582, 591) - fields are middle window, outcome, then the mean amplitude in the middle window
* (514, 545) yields 7.4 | 20.6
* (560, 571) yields 0.6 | 25.5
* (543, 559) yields 5.4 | 17.8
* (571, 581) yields -1.0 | 29.7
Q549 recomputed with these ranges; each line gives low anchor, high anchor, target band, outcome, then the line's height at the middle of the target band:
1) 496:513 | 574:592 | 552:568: 3.0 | 26.9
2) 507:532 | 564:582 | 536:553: 5.0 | 24.9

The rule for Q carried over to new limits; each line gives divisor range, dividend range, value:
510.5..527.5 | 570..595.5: 1.30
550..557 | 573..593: 1.58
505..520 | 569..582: 1.36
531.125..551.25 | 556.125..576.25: 1.39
